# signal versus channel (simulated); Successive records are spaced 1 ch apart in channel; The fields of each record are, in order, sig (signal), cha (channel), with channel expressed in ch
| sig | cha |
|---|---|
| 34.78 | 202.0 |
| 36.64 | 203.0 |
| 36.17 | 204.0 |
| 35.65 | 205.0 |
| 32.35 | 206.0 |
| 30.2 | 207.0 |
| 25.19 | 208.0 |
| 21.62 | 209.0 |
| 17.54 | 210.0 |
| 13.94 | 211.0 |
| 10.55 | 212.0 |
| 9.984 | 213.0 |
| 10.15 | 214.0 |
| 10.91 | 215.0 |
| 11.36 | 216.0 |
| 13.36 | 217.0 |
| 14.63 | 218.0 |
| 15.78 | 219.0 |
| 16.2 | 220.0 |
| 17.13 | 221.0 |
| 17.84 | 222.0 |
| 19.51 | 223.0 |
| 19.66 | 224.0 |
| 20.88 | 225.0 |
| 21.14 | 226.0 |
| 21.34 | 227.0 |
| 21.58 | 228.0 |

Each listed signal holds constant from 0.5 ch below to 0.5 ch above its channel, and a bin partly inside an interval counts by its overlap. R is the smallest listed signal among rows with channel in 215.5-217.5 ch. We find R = 11.36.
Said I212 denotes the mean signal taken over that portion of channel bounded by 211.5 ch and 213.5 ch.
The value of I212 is 10.3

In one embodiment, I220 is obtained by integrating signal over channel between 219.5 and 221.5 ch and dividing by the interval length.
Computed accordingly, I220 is 16.7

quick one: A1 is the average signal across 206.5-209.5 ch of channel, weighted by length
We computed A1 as 25.7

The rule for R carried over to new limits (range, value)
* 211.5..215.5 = 9.984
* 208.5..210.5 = 17.54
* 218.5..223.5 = 15.78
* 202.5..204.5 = 36.17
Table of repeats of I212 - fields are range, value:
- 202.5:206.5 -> 35.2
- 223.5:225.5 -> 20.3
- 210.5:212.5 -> 12.2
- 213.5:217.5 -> 11.4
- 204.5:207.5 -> 32.7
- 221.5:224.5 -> 19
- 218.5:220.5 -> 16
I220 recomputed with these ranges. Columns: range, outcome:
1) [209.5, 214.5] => 12.4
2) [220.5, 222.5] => 17.5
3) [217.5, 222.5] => 16.3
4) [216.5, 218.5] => 14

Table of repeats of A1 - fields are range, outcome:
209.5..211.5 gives 15.7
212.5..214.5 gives 10.1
